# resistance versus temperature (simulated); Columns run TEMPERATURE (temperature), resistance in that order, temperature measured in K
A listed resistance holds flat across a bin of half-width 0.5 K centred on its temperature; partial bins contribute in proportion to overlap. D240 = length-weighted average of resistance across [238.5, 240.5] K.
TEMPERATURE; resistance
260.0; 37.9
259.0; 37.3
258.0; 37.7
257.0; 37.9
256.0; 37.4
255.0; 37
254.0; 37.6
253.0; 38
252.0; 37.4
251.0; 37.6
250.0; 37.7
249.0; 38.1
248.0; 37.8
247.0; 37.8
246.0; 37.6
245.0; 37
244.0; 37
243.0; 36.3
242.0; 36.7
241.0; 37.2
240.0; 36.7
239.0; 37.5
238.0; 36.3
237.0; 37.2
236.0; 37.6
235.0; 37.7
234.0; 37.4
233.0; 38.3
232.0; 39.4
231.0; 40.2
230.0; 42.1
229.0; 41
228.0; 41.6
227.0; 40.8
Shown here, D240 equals 37.1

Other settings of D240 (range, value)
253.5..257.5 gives 37.5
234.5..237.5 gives 37.5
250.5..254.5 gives 37.6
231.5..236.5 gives 38.1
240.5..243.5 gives 36.7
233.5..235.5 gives 37.5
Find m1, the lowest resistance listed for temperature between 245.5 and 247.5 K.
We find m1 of 37.6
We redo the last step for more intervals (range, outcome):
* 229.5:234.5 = 37.4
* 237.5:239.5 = 36.3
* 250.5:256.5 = 37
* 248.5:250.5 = 37.7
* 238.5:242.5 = 36.7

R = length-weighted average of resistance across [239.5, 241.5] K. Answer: 37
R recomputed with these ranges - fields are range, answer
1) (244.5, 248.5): 37.5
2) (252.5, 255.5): 37.5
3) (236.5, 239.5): 37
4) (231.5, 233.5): 38.8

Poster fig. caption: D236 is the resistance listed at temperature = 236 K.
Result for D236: 37.6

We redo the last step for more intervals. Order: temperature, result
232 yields 39.4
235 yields 37.7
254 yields 37.6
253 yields 38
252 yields 37.4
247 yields 37.8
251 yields 37.6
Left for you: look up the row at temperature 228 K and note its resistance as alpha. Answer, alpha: 41.6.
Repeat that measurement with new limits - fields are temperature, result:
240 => 36.7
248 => 37.8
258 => 37.7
